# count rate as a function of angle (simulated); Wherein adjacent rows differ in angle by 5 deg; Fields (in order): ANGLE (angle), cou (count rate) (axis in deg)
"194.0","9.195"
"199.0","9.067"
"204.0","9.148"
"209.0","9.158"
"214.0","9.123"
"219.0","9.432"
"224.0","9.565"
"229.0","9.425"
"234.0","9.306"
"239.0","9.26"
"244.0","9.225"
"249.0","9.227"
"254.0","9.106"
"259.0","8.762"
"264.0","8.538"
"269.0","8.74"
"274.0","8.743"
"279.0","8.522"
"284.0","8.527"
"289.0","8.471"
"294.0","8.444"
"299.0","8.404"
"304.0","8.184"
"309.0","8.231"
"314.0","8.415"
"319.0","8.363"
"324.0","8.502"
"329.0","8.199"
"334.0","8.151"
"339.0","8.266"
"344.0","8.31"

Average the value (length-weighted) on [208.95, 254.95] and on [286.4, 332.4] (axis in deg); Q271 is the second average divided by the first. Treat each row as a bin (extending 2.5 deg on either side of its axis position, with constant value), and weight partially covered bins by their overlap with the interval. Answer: 0.90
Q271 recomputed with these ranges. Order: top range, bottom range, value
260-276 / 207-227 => 0.93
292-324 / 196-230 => 0.90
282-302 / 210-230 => 0.90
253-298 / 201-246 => 0.93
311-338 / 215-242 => 0.89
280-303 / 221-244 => 0.90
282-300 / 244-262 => 0.94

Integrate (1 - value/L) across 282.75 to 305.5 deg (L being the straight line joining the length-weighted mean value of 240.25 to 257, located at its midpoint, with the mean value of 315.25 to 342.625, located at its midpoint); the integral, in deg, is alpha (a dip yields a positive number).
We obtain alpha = 0.7 deg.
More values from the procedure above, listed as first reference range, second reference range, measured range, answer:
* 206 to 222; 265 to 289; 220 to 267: -1.1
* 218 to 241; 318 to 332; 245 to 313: 1.8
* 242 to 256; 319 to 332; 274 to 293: 0.6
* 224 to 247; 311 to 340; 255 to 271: 0.5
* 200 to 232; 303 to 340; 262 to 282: 0.3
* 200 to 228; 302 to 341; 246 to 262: -0.2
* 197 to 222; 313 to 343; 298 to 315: 0.4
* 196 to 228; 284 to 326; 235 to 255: -0.6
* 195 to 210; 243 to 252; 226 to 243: -0.2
